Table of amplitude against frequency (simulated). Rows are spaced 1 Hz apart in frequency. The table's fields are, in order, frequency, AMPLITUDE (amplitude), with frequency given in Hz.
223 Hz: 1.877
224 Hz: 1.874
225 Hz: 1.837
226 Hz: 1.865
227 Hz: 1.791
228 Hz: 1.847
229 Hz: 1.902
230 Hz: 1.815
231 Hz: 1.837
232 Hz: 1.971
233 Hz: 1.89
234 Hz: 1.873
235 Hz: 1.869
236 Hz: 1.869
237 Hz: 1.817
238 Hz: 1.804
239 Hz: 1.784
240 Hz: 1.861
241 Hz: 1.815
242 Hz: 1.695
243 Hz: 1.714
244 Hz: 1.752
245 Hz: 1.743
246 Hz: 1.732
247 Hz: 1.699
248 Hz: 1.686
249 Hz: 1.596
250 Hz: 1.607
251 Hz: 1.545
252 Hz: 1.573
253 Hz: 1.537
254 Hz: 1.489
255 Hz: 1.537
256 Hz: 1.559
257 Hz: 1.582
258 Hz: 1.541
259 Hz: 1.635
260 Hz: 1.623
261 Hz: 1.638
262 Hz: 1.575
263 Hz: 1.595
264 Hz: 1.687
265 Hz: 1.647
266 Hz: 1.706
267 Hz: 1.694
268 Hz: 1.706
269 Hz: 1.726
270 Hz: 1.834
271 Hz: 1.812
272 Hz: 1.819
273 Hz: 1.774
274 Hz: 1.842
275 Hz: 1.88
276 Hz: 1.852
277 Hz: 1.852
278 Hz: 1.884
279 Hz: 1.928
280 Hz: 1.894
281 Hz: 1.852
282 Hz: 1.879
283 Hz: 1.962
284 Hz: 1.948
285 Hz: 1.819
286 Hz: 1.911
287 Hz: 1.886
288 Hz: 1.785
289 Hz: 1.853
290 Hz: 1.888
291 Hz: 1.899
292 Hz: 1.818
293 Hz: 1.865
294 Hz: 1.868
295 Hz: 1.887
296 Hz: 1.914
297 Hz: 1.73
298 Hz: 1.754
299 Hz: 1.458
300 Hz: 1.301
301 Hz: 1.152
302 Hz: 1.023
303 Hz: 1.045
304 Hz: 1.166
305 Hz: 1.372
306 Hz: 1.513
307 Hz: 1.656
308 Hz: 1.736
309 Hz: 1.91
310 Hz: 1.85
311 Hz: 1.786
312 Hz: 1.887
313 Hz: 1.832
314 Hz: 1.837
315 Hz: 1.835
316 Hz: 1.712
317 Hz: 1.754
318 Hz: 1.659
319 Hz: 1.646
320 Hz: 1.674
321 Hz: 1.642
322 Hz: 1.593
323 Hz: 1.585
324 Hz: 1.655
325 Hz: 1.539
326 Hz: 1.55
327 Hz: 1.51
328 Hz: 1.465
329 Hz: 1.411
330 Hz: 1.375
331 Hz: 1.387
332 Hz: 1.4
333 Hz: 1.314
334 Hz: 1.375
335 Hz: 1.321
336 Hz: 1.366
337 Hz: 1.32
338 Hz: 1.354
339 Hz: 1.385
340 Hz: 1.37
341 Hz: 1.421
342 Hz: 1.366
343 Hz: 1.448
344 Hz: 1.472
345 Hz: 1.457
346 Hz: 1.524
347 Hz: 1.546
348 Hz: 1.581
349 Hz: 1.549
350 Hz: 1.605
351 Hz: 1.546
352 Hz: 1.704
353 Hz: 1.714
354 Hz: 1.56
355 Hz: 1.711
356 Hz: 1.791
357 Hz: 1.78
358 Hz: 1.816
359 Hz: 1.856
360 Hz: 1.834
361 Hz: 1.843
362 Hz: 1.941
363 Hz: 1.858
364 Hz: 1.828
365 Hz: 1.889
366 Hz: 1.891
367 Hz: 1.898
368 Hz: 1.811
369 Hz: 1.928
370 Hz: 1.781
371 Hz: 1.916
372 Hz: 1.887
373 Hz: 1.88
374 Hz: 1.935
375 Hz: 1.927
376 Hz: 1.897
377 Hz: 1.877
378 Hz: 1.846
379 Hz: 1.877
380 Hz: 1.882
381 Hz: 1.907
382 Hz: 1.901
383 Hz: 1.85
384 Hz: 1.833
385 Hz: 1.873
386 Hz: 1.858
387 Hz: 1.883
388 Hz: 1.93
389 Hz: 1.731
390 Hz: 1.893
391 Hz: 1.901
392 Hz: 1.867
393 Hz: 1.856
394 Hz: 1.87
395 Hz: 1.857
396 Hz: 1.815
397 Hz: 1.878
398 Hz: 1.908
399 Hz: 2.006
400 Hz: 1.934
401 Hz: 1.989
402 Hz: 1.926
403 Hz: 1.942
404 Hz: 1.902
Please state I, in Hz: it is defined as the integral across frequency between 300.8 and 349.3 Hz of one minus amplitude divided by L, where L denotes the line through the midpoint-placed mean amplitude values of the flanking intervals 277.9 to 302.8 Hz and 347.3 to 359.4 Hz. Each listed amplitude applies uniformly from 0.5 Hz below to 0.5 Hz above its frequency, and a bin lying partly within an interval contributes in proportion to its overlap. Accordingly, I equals 5.54 Hz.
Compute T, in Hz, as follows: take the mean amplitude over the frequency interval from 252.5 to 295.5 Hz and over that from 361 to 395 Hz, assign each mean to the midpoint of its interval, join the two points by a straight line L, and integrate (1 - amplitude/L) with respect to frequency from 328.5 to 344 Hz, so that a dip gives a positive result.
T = 3.8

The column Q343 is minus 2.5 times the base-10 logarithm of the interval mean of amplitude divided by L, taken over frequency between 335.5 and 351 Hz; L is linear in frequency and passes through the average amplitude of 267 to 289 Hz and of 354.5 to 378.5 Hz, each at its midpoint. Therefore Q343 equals 0.26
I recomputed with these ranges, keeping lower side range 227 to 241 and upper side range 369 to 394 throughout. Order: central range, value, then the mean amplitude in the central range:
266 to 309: 3.11 Hz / 1.73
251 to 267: 2.24 Hz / 1.6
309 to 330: 2.21 Hz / 1.67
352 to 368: 0.53 Hz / 1.81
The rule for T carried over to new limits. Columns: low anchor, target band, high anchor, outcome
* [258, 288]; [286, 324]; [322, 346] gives -1.7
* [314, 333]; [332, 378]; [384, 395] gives 1.4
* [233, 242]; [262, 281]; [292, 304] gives -1.3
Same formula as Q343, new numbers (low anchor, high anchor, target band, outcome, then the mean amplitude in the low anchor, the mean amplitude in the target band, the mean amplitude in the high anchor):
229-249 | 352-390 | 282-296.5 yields -0.04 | 1.8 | 1.88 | 1.85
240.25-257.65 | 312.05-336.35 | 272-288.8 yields -0.16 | 1.64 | 1.87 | 1.57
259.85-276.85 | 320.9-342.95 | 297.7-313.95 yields 0.02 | 1.73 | 1.53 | 1.44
